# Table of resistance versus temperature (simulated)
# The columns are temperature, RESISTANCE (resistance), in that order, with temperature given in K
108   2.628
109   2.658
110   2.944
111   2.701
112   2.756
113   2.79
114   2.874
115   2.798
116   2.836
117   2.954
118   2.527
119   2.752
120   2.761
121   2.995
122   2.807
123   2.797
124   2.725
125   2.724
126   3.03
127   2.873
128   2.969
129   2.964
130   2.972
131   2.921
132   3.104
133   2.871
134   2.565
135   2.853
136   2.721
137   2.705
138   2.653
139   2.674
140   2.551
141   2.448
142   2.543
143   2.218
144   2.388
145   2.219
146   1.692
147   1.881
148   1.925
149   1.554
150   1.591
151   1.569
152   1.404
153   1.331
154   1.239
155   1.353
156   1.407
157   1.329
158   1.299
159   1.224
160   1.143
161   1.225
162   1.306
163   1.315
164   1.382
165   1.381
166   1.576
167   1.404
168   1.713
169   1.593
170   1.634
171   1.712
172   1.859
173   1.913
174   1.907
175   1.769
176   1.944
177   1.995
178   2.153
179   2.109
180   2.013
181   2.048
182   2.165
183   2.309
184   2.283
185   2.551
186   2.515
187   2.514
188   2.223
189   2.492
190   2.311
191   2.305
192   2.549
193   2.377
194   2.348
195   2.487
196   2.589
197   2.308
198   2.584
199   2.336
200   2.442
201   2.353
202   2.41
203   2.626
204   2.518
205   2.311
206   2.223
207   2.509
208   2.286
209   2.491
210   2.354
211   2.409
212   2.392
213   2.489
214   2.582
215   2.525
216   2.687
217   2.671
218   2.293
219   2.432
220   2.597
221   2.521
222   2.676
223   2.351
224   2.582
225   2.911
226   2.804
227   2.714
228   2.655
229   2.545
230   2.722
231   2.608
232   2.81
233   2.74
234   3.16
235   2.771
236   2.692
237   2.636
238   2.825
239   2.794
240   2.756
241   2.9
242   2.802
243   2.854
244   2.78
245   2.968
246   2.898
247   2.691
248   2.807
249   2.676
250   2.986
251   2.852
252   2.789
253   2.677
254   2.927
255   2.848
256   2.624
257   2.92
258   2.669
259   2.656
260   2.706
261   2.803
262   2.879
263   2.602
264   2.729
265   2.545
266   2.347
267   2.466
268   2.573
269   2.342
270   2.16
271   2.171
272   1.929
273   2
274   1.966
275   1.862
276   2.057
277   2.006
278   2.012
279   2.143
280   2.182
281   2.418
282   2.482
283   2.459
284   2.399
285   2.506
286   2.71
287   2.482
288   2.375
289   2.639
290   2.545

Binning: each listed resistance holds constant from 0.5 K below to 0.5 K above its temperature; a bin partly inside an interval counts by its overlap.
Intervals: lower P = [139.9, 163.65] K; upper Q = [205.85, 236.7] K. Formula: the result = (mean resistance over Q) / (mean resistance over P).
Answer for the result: 1.6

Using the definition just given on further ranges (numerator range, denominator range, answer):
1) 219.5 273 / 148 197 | 1.45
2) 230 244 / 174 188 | 1.28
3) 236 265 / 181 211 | 1.16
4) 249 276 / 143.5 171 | 1.66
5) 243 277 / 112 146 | 0.94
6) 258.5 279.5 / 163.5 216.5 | 1.06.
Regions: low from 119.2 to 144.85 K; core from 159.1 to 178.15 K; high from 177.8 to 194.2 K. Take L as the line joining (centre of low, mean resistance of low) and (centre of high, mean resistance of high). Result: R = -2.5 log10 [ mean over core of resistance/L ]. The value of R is 0.45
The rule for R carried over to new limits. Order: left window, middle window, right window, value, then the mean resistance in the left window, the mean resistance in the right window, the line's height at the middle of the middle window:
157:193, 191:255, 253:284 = -0.21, 1.88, 2.42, 2.16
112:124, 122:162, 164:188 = 0.14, 2.8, 1.95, 2.45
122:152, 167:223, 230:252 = 0.17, 2.49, 2.81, 2.67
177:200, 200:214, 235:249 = 0.03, 2.34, 2.79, 2.5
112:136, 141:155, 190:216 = 0.44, 2.84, 2.43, 2.72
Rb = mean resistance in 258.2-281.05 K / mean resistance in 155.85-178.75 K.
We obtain 1.47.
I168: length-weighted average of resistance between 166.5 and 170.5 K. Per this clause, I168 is 1.59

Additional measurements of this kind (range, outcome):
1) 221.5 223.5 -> 2.51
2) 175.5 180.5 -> 2.04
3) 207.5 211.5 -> 2.38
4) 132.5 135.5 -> 2.76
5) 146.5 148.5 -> 1.9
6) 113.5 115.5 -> 2.84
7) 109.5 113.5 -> 2.8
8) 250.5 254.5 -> 2.81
